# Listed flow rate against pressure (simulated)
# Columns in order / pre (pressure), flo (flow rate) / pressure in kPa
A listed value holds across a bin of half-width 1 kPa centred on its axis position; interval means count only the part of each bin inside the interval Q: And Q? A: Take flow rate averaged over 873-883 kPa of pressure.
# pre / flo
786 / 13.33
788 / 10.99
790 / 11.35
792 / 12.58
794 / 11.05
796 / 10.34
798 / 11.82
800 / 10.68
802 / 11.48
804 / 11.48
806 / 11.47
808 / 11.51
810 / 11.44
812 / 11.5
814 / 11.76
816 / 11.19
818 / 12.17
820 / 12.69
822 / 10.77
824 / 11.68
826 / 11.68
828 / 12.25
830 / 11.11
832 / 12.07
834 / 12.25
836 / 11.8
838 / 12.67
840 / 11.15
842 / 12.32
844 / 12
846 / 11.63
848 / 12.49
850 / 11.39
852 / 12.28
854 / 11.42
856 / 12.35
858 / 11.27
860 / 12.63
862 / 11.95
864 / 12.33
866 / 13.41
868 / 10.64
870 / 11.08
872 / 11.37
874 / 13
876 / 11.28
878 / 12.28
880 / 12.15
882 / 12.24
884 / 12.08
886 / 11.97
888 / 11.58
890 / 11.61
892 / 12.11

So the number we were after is 12.2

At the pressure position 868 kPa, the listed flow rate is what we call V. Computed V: 10.64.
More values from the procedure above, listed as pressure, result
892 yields 12.11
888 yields 11.58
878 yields 12.28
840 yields 11.15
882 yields 12.24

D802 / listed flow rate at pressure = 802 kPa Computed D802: 11.48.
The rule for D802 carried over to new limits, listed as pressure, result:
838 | 12.67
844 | 12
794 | 11.05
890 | 11.61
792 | 12.58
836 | 11.8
